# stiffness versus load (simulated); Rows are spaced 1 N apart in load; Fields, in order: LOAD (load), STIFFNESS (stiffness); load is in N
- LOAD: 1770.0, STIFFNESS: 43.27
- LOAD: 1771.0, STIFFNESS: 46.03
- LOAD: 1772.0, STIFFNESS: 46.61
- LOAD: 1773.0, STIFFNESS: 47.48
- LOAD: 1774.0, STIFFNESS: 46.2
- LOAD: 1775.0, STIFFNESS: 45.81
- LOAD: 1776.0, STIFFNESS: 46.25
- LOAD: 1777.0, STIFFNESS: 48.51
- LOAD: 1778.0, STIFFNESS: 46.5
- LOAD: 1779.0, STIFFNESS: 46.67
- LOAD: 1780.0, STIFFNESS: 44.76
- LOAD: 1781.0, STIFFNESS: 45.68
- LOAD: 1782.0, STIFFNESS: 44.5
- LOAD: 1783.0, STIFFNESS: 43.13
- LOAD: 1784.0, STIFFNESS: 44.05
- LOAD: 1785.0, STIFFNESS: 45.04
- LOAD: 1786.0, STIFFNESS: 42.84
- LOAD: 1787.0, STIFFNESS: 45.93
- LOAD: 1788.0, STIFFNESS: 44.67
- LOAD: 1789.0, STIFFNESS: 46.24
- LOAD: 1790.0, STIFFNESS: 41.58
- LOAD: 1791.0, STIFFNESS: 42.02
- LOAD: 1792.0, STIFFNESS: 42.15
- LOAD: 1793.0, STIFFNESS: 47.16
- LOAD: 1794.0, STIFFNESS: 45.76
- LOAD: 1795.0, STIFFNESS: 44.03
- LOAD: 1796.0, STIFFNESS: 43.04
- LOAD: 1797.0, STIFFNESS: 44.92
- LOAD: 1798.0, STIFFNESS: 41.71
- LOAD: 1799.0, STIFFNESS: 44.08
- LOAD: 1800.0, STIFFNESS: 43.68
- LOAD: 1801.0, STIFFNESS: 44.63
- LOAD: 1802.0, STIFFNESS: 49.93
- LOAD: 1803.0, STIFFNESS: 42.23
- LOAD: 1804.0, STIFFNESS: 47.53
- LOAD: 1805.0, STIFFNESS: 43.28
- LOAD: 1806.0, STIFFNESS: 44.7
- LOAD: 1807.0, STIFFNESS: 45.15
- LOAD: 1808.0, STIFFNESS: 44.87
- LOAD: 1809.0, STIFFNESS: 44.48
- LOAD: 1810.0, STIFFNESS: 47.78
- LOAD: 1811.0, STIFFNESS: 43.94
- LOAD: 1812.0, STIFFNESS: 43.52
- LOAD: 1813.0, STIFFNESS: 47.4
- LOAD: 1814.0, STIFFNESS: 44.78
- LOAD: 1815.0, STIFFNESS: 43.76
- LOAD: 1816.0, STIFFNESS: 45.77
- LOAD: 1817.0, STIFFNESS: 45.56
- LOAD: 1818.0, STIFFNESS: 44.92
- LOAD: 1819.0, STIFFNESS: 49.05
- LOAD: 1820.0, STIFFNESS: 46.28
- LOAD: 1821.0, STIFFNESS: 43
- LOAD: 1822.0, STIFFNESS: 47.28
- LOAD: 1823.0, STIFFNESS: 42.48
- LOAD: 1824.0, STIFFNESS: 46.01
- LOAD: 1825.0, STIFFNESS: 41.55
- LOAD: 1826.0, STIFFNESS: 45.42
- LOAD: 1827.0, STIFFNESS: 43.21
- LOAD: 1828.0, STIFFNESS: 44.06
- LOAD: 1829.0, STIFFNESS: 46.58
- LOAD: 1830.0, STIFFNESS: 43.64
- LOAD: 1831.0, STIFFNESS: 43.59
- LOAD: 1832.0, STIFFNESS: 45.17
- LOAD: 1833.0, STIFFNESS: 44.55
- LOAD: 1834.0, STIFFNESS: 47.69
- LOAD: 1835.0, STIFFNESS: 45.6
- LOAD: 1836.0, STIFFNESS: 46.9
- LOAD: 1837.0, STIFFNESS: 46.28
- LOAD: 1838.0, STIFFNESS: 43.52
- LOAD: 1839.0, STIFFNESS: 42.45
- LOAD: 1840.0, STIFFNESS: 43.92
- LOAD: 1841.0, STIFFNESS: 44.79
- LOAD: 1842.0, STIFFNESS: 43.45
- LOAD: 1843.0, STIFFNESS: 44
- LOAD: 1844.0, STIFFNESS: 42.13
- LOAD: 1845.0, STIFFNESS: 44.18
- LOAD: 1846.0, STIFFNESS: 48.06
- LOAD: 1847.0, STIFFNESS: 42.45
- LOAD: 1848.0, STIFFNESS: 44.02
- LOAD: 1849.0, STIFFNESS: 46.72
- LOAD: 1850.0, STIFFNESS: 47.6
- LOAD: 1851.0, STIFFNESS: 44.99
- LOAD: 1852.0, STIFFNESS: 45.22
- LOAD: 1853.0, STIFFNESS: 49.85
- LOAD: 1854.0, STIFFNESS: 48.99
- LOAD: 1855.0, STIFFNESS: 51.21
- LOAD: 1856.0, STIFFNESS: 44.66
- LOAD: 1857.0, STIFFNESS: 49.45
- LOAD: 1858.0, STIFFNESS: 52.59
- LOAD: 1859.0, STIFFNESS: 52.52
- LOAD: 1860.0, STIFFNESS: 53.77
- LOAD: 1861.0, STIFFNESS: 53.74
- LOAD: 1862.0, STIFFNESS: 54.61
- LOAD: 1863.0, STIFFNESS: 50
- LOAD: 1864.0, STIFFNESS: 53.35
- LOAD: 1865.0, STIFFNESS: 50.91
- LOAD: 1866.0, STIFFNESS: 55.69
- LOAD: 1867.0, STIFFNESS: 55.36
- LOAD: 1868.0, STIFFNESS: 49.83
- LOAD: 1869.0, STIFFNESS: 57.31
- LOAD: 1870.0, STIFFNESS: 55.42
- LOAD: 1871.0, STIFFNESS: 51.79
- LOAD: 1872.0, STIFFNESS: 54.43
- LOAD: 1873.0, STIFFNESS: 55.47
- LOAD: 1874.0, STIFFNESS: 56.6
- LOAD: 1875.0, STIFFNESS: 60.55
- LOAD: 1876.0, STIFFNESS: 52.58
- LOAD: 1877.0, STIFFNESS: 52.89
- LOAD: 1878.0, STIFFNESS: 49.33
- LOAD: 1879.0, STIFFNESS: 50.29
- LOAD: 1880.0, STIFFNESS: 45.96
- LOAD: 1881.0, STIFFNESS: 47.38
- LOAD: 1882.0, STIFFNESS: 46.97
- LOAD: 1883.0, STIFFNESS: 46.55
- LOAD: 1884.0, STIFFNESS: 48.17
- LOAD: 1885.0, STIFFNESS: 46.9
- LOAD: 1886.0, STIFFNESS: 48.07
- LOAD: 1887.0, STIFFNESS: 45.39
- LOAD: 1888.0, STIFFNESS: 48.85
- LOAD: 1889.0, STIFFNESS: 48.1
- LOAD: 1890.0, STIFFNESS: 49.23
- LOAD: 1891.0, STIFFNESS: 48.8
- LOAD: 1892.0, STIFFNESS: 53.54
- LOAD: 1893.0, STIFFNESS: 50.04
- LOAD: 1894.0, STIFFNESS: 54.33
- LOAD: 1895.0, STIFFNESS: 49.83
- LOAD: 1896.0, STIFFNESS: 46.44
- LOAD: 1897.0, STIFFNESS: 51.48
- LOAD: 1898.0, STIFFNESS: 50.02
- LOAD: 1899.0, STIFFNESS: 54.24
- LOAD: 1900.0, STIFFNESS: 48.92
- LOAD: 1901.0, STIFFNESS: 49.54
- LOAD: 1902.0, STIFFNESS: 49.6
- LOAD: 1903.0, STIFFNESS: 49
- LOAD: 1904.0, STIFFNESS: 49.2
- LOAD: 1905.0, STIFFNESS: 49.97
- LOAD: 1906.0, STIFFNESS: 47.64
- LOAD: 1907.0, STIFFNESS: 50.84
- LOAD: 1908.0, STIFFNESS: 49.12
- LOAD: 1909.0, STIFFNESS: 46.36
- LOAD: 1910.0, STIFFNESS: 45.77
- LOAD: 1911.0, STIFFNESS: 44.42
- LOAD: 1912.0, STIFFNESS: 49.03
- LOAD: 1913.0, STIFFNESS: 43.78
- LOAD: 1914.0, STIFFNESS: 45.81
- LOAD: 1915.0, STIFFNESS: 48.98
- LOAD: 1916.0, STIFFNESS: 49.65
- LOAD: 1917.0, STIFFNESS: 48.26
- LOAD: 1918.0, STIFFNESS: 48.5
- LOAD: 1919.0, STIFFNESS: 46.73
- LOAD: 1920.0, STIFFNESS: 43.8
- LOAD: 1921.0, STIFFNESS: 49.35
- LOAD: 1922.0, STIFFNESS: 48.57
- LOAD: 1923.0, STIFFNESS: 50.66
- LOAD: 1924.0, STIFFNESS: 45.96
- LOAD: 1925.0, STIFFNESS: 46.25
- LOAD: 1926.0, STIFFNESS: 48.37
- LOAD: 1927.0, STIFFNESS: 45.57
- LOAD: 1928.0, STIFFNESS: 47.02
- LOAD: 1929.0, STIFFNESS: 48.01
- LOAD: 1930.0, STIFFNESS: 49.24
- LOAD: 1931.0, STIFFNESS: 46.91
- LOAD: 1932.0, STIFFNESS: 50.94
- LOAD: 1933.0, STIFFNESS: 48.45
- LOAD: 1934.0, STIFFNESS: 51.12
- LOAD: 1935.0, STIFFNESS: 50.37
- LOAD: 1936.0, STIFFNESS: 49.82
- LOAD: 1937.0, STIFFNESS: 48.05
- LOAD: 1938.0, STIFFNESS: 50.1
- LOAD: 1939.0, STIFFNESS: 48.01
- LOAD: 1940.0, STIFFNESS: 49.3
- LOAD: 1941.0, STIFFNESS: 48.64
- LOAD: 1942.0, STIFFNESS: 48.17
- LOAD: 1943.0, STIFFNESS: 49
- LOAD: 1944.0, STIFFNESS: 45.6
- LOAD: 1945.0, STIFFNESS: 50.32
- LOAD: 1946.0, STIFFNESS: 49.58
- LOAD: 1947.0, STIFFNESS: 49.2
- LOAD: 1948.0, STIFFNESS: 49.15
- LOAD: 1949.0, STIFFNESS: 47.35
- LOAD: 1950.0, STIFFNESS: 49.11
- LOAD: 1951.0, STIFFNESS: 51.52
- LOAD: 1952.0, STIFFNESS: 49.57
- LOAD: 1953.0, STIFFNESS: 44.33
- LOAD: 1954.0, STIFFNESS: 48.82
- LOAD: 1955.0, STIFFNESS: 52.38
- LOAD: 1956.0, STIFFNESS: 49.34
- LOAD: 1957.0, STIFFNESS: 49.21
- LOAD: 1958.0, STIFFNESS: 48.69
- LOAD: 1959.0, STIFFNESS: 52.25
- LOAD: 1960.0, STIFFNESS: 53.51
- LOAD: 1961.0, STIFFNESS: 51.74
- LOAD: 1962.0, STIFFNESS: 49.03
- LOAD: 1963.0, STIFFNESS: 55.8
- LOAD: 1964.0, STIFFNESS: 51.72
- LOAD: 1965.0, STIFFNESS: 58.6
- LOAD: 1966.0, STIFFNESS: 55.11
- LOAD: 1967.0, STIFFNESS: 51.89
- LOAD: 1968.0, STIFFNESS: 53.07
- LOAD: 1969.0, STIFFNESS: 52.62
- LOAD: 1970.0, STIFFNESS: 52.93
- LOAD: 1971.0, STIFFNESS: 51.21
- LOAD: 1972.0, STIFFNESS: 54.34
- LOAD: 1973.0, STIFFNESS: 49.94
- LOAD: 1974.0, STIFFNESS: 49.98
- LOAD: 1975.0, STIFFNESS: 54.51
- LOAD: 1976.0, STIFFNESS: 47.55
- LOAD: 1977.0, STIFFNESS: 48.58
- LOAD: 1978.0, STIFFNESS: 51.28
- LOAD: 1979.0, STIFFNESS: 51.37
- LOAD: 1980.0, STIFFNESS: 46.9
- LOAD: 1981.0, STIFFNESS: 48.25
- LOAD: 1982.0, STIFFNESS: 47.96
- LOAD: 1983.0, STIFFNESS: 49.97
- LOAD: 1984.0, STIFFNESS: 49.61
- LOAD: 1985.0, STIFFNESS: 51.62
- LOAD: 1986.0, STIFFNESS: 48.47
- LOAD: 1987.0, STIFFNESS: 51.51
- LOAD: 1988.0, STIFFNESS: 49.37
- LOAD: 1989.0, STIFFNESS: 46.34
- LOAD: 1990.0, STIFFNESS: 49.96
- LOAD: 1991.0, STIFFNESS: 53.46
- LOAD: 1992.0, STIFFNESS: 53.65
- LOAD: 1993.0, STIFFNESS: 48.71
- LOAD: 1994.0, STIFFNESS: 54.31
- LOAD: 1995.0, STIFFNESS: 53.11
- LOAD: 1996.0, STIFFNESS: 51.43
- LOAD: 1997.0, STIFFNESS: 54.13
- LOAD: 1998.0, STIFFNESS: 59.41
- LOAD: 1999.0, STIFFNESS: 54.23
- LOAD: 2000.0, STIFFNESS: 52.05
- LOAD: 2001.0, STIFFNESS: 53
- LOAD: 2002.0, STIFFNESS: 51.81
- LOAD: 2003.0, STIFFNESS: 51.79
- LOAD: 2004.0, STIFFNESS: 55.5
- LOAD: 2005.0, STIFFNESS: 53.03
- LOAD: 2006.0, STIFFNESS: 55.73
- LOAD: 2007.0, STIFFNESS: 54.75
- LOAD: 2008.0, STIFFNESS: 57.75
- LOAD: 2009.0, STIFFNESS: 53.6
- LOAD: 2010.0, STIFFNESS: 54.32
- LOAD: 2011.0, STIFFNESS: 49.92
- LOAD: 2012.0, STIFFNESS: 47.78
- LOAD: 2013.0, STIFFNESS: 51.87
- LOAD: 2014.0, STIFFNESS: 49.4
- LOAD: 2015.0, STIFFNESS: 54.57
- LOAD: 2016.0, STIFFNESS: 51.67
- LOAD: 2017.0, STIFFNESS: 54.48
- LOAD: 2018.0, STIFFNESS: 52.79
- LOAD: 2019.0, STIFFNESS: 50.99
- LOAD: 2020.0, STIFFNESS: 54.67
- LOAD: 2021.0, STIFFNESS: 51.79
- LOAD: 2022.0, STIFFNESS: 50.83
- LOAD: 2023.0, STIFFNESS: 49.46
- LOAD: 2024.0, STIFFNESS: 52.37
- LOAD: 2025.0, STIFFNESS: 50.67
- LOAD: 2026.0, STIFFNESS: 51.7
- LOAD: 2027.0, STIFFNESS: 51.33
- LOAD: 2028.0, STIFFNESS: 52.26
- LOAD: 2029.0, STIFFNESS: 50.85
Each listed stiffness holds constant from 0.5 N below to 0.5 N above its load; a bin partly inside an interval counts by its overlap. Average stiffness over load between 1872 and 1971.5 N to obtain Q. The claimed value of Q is 49.6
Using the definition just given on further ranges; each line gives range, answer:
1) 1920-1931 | 47.7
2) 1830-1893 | 48.9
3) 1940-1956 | 48.9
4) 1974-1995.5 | 50.3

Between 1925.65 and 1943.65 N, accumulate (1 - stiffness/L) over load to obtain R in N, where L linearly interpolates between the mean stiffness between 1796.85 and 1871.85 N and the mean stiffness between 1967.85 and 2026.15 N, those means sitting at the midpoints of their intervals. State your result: 0.4 N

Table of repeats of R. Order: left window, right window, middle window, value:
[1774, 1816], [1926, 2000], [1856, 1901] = -3.4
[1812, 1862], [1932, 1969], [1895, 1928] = 0.4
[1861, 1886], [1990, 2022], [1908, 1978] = 4.2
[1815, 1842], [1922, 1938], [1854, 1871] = -2.3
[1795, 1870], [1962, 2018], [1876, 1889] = 0.0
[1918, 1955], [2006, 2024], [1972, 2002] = 0.0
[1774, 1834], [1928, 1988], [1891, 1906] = -0.7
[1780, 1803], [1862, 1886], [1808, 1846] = 2.2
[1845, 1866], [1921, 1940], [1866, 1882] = -1.2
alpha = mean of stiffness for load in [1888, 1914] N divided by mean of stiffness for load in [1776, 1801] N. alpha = 1.1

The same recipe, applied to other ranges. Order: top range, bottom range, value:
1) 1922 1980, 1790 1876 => 1.06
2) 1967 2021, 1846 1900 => 1.03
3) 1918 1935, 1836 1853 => 1.07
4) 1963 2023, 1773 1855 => 1.16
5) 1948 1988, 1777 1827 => 1.13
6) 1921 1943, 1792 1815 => 1.08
